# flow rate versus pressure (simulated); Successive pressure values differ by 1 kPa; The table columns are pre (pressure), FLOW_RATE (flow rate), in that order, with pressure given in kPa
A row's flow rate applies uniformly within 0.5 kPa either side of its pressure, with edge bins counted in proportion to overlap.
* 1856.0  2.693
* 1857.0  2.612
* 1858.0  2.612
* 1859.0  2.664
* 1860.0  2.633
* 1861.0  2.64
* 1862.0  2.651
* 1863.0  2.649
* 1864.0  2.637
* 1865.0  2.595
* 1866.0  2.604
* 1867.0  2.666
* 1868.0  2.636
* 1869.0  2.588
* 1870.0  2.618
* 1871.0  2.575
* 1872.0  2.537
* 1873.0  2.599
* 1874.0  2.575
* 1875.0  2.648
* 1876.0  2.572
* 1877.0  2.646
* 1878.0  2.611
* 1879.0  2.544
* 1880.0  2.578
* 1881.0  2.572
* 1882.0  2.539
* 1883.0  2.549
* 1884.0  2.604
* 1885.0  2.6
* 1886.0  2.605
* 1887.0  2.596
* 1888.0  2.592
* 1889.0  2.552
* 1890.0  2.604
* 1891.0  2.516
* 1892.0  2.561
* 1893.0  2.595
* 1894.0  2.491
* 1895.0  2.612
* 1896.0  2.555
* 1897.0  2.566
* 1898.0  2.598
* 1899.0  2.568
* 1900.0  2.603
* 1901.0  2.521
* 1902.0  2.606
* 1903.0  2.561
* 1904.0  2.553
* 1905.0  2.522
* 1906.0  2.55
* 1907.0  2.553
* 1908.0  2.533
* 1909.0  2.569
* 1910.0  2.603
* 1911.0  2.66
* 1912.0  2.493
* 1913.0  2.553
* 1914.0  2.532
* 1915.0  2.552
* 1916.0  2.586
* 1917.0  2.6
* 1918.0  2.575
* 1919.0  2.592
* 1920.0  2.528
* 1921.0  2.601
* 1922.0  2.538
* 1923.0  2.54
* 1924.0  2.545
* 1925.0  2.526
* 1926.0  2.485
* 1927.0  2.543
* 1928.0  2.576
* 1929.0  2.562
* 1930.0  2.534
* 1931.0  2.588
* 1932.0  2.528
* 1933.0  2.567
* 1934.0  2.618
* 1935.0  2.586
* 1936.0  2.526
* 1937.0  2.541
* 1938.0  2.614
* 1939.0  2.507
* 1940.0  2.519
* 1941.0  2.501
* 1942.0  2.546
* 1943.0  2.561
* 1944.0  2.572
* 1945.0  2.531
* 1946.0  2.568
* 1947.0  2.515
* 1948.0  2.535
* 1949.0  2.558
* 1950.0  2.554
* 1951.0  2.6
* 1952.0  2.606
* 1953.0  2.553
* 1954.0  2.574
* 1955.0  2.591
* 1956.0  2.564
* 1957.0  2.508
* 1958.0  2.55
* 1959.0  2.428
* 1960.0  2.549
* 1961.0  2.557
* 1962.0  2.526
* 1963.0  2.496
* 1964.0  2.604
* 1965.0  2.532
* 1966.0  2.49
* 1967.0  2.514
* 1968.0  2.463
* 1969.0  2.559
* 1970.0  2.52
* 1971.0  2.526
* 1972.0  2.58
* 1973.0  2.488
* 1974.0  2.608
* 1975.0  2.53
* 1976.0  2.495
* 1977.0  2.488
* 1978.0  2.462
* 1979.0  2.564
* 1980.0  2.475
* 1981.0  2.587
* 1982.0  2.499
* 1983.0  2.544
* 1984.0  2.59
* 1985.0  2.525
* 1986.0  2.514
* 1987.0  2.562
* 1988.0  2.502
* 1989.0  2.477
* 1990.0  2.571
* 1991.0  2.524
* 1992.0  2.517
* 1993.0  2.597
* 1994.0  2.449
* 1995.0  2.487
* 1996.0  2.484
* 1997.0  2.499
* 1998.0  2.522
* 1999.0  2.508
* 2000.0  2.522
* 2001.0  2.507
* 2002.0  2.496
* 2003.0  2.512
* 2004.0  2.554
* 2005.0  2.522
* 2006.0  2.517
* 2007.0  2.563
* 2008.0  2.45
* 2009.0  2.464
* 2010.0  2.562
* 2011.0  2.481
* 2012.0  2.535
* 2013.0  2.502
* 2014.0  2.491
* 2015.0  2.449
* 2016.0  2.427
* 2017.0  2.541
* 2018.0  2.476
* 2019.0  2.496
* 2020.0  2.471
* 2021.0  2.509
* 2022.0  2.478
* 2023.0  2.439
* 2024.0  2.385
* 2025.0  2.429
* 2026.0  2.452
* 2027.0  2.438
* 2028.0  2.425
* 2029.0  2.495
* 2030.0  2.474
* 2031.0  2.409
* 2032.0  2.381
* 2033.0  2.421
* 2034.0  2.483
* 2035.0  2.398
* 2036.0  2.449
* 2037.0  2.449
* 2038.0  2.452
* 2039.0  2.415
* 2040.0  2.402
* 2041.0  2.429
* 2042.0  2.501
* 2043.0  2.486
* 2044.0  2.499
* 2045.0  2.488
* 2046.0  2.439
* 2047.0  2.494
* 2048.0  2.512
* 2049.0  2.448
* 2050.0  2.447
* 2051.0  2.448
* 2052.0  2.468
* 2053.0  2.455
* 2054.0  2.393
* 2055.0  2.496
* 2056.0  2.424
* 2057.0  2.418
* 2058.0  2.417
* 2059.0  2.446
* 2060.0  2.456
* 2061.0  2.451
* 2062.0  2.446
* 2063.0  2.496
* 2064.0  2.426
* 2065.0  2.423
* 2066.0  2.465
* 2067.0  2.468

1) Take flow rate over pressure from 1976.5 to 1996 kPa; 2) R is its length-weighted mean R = 2.52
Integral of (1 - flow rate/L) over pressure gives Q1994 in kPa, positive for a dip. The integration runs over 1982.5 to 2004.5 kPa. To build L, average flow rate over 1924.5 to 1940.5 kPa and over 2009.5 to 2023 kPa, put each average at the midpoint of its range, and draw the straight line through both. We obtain -0.12 kPa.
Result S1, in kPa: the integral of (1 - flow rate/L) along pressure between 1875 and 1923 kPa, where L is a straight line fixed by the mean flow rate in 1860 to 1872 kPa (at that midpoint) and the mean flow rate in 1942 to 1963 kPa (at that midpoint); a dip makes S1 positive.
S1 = 0.4 kPa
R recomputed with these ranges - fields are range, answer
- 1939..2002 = 2.53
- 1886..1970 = 2.55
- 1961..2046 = 2.5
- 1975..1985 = 2.52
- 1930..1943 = 2.55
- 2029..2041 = 2.43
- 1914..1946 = 2.55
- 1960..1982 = 2.53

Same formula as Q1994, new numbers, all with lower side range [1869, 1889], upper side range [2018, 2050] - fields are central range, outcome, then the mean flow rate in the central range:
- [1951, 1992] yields -0.42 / 2.53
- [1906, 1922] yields -0.07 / 2.57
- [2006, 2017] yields -0.10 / 2.5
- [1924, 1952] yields -0.17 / 2.55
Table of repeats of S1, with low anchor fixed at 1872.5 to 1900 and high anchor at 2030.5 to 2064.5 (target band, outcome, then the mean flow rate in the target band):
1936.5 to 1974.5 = -0.28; 2.54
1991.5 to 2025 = -0.22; 2.5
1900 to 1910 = 0.03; 2.56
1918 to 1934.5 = -0.05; 2.56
